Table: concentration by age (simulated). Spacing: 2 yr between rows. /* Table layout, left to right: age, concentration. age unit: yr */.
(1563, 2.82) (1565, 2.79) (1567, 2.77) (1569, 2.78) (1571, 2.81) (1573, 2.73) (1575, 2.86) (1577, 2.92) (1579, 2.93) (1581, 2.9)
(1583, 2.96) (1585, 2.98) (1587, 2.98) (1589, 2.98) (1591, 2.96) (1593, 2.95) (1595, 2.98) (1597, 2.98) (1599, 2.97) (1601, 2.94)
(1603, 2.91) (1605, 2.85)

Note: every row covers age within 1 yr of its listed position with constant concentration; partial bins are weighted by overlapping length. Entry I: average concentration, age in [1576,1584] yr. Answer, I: 2.93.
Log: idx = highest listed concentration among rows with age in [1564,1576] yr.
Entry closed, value 2.86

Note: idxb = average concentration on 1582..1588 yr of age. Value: 2.97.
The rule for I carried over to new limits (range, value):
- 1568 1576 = 2.79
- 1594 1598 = 2.98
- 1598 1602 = 2.96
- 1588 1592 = 2.97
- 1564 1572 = 2.79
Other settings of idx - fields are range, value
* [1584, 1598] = 2.98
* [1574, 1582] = 2.93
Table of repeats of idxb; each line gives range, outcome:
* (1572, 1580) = 2.86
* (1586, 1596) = 2.97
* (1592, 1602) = 2.96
